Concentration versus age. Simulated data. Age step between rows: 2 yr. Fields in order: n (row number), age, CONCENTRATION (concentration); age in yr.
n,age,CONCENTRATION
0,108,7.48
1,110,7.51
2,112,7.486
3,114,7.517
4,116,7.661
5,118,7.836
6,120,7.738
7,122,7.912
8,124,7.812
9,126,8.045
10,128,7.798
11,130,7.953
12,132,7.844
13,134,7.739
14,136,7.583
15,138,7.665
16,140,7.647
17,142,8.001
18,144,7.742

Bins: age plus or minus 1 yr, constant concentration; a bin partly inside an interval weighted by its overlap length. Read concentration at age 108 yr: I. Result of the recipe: 7.48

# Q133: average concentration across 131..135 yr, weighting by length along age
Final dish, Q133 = 7.79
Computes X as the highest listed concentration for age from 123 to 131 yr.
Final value 8.045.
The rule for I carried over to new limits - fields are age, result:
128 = 7.798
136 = 7.583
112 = 7.486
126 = 8.045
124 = 7.812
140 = 7.647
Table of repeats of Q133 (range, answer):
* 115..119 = 7.75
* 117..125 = 7.82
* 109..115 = 7.5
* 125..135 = 7.88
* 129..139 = 7.76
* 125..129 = 7.92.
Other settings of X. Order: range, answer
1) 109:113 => 7.51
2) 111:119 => 7.836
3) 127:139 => 7.953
